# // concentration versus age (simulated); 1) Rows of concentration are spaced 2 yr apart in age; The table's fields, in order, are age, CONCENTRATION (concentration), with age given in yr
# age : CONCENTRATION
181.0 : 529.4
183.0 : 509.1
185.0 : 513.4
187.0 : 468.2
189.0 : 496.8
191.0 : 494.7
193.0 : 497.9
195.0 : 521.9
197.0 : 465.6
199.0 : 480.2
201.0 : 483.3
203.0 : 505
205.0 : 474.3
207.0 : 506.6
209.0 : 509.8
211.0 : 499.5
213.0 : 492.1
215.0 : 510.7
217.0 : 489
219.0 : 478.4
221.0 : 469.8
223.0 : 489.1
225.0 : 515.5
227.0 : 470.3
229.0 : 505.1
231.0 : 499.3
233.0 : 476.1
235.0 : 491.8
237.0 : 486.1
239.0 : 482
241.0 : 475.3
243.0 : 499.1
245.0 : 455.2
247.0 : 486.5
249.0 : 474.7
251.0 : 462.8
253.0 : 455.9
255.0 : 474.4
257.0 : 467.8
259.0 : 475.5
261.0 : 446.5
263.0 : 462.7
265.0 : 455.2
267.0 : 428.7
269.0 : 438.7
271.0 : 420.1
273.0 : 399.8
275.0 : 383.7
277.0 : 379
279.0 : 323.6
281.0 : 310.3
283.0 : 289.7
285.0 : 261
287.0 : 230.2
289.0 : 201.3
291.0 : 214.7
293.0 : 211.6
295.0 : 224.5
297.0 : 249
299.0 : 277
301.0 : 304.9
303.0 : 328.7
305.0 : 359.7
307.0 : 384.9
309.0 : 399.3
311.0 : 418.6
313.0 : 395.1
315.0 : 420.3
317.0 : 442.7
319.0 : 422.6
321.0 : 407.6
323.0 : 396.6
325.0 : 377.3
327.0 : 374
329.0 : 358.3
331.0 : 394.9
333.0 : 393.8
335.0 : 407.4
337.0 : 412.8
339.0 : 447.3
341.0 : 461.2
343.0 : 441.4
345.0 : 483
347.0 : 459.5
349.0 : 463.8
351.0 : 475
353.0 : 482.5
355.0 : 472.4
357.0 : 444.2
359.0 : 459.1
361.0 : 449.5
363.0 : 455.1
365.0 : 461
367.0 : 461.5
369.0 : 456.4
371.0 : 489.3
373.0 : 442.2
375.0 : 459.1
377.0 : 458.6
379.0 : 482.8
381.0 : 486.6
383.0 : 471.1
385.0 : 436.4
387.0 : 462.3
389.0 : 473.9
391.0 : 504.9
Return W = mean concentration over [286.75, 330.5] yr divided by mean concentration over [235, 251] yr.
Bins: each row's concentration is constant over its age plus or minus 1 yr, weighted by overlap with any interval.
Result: 0.71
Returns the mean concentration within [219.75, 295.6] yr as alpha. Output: 414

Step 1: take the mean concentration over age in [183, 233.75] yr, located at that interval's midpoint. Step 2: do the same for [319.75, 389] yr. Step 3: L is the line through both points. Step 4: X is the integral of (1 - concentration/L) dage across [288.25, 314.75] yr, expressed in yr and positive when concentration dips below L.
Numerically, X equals 8.7 yr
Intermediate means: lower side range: 493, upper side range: 444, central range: 310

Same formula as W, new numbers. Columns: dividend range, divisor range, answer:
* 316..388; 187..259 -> 0.91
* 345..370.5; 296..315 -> 1.32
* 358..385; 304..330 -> 1.17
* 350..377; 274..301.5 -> 1.68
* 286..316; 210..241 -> 0.63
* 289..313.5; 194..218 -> 0.62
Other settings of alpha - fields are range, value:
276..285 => 318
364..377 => 461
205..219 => 498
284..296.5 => 225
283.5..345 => 356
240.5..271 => 462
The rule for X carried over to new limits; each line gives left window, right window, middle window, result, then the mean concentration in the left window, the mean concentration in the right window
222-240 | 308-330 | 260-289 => 5.2 yr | 491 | 401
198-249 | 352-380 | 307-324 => 2.2 yr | 489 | 462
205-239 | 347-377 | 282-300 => 9.0 yr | 492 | 462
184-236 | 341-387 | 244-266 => 0.9 yr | 492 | 463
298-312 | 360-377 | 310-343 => -1.7 yr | 353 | 459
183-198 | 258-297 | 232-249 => -3.1 yr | 495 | 343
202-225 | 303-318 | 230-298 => 7.7 yr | 494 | 398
